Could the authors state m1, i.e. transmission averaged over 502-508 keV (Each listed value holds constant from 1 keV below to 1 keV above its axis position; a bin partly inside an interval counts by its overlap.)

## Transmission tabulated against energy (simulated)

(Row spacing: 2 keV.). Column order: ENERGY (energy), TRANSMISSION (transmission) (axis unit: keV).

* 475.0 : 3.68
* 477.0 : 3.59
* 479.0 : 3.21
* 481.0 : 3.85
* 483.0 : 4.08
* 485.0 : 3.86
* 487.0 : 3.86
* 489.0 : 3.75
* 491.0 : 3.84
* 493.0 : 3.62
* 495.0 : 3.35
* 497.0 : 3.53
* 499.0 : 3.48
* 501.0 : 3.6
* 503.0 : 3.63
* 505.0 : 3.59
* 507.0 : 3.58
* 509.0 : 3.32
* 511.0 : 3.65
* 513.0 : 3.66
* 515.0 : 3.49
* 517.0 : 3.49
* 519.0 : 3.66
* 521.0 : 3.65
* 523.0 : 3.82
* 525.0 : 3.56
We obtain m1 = 3.6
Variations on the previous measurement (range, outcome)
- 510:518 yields 3.57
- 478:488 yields 3.77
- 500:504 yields 3.62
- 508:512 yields 3.48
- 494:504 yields 3.52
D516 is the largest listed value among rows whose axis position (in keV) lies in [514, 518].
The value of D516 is 3.49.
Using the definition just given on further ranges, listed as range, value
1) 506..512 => 3.65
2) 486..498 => 3.86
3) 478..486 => 4.08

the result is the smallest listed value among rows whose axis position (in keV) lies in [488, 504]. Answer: 3.35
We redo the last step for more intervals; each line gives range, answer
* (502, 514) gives 3.32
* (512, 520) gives 3.49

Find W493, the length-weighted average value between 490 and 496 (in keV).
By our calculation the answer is 3.6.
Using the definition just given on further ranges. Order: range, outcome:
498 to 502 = 3.54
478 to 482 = 3.53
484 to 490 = 3.82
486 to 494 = 3.77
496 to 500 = 3.5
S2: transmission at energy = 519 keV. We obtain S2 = 3.66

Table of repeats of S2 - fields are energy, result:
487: 3.86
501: 3.6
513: 3.66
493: 3.62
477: 3.59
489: 3.75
